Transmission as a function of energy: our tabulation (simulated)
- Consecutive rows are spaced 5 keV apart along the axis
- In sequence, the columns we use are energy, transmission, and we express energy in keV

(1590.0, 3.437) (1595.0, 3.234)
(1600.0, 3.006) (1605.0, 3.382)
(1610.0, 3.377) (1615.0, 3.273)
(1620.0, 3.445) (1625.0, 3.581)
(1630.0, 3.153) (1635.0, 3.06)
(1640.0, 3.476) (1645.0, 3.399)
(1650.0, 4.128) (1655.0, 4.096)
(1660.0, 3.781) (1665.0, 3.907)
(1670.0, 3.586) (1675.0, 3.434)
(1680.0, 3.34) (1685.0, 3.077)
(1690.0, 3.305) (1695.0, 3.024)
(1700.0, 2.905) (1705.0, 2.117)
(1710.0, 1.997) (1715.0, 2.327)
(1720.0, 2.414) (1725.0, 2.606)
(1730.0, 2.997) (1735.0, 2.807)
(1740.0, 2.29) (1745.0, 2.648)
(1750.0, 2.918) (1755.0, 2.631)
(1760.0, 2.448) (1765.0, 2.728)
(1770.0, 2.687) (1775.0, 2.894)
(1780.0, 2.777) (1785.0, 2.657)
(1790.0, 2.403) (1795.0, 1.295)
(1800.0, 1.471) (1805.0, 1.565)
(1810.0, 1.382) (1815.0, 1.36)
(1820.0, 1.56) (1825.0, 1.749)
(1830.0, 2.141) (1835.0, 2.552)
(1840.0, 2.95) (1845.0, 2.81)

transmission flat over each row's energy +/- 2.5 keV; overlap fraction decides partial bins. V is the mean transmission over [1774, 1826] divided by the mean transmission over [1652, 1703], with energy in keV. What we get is 0.6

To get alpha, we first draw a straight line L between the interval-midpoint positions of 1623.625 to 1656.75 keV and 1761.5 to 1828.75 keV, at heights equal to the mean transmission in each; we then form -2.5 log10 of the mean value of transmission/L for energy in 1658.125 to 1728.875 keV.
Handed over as 0.025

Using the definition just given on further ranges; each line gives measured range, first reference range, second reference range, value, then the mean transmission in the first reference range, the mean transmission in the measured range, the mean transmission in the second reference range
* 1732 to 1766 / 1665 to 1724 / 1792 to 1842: -0.100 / 2.9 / 2.64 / 1.8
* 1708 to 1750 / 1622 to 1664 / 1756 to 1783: 0.173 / 3.59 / 2.54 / 2.7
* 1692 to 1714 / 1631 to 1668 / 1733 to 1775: 0.247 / 3.67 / 2.52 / 2.66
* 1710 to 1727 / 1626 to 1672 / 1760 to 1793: 0.284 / 3.62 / 2.38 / 2.65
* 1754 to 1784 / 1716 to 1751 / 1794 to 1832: -0.244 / 2.64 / 2.7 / 1.57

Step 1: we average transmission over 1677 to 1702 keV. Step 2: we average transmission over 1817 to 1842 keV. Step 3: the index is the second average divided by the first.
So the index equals 0.69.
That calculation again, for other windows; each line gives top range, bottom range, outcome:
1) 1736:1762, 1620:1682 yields 0.73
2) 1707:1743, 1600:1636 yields 0.75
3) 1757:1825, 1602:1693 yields 0.60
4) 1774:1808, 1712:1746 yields 0.82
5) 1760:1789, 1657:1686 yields 0.76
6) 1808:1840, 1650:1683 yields 0.51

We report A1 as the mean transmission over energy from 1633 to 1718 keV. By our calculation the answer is 3.23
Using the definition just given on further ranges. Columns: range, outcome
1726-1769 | 2.68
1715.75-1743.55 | 2.61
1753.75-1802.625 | 2.39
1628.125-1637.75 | 3.11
